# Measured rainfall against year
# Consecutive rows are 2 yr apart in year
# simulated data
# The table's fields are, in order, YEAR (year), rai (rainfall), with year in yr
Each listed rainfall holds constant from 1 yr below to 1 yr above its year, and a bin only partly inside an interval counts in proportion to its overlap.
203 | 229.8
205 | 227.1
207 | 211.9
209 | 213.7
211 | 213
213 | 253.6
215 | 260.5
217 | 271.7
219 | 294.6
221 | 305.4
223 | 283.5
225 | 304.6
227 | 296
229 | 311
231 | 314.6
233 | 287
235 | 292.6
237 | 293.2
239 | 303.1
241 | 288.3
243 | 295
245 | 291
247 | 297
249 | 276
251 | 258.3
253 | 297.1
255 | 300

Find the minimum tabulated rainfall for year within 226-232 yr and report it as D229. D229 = 296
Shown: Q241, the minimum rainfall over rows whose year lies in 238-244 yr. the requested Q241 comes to 288.3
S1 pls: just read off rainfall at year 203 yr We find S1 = 229.8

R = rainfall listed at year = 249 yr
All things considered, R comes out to 276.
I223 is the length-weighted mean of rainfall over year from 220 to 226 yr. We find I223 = 298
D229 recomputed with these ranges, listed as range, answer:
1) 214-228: 260.5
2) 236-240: 293.2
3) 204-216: 211.9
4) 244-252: 258.3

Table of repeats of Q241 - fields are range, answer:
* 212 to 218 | 253.6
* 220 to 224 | 283.5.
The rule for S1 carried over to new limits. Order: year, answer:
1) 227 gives 296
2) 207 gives 211.9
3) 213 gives 253.6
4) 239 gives 303.1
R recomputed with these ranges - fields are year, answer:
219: 294.6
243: 295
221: 305.4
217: 271.7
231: 314.6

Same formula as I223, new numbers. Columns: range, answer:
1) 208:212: 213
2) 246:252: 277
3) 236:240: 298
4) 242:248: 294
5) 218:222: 300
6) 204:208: 220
